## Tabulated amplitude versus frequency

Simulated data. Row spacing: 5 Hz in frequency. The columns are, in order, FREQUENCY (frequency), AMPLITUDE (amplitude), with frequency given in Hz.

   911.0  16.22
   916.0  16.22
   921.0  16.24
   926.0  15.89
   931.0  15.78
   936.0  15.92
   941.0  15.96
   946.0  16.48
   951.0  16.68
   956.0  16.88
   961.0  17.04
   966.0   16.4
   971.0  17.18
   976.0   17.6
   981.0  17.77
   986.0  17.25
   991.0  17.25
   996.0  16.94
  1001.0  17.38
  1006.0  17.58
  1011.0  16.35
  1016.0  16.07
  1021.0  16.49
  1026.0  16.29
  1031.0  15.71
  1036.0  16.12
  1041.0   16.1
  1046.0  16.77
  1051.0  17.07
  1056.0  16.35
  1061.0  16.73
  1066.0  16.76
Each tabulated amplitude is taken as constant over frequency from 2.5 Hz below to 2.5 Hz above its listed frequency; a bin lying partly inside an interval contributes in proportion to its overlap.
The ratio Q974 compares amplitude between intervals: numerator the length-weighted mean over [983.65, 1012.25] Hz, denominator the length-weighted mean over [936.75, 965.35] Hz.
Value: 1.04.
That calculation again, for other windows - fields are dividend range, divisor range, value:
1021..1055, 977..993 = 0.94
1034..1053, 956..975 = 0.98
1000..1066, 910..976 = 1.01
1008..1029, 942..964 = 0.98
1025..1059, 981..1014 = 0.95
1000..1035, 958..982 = 0.96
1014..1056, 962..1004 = 0.95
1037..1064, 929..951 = 1.03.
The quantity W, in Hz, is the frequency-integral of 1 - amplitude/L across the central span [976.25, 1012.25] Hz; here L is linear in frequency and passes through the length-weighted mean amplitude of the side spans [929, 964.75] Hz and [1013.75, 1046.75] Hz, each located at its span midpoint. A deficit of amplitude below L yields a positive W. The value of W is -2.2 Hz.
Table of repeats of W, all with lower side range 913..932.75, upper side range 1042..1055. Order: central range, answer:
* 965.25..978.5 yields -0.67 Hz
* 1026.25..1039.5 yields 0.54 Hz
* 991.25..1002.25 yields -0.46 Hz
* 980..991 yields -0.68 Hz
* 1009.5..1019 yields 0.20 Hz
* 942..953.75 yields -0.23 Hz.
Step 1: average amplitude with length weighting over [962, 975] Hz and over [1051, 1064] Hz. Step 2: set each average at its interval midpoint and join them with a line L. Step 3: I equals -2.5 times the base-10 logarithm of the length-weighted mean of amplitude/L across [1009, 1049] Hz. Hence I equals 0.03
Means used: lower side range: 16.9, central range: 16.2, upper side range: 16.7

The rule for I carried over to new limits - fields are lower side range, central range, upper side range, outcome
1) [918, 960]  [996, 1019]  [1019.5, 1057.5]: -0.03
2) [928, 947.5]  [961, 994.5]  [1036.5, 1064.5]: -0.07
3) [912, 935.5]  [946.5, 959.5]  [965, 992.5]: 0.00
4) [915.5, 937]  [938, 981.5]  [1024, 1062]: -0.05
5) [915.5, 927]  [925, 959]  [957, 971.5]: 0.01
